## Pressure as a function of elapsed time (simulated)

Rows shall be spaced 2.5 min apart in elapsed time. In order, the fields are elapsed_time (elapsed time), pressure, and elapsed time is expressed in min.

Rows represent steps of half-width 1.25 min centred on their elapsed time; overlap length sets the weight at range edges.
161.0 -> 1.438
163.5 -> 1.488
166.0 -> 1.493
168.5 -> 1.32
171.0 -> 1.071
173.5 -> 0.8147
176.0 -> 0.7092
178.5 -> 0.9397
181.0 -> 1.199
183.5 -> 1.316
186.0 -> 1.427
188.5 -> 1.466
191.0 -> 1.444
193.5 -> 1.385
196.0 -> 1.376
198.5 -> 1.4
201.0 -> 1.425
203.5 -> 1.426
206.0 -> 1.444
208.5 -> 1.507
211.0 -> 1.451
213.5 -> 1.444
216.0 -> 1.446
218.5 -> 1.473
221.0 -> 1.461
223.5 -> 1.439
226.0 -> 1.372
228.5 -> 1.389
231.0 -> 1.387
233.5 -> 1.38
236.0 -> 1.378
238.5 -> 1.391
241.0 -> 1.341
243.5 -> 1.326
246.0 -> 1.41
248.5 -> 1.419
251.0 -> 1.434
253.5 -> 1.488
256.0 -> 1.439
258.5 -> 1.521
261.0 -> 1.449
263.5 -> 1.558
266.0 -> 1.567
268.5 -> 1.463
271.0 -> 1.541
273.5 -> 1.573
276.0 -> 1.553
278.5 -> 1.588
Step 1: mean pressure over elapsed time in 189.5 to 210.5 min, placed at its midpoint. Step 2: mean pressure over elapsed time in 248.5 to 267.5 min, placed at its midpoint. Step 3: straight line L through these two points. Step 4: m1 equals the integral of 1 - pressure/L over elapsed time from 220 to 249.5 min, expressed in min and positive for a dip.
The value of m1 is 1.48 min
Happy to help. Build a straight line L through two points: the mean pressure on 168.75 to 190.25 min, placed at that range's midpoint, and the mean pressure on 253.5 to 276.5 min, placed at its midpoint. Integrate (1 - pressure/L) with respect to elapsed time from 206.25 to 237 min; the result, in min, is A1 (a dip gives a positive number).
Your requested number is -2.5 min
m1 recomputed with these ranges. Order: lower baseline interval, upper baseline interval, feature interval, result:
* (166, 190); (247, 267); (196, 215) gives -2.46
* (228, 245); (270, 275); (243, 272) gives 0.17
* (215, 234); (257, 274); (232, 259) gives 1.17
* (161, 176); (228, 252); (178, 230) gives -4.05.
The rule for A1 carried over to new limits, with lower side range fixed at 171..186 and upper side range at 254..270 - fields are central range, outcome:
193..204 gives -2.4 min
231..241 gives -0.2 min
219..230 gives -1.1 min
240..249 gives 0.2 min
